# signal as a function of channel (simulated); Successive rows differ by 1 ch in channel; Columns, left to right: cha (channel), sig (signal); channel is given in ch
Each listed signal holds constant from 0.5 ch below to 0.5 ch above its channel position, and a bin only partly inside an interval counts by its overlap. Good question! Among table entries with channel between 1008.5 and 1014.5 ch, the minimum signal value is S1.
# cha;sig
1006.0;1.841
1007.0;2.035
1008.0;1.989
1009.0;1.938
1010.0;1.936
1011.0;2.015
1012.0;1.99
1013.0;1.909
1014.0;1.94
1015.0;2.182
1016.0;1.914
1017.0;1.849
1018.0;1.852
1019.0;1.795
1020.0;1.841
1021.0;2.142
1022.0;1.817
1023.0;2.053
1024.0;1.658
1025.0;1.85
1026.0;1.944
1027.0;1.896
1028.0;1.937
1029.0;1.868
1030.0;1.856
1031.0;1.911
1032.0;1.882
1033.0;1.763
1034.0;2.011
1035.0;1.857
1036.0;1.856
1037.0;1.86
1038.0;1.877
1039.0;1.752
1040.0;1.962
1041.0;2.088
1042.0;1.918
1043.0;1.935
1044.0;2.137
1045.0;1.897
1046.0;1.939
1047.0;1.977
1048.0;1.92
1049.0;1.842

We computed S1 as 1.909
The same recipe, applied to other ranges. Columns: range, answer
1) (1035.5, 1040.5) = 1.752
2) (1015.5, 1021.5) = 1.795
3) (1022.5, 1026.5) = 1.658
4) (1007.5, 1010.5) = 1.936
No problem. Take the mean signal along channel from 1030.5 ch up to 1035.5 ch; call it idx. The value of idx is 1.88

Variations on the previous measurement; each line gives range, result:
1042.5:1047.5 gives 1.98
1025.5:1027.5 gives 1.92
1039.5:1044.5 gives 2.01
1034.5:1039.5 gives 1.84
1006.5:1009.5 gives 1.99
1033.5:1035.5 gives 1.93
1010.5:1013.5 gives 1.97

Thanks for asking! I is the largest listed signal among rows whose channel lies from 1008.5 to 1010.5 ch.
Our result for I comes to 1.938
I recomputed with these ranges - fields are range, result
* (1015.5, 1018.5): 1.914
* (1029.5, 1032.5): 1.911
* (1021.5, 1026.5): 2.053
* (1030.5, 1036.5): 2.011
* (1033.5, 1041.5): 2.088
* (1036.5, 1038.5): 1.877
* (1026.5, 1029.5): 1.937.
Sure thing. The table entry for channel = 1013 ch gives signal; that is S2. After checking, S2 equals 1.909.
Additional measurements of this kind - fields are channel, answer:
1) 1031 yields 1.911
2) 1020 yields 1.841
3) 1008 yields 1.989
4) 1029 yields 1.868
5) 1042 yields 1.918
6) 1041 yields 2.088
